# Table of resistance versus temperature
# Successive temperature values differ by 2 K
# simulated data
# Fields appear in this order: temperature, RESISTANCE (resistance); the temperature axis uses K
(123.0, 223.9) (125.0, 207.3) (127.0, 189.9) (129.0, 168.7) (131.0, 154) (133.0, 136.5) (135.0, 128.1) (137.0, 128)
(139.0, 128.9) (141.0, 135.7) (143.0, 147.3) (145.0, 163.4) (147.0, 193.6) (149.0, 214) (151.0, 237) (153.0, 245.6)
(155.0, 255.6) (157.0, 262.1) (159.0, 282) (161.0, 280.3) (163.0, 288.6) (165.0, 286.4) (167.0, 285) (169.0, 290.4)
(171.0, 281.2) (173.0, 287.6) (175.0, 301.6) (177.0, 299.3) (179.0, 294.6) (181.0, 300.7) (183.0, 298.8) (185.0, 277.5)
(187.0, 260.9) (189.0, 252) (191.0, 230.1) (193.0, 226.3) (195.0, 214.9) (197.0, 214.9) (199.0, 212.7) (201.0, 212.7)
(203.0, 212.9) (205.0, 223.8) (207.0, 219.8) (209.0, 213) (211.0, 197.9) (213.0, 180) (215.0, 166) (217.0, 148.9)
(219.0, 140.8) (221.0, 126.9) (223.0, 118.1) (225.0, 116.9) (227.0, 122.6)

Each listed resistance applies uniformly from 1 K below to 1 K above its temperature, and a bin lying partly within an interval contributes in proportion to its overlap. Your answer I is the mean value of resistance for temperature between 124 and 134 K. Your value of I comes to 171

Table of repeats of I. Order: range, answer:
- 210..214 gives 189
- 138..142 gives 132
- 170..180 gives 293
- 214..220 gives 152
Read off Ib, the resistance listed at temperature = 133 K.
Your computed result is 136.5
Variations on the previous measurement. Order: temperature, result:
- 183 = 298.8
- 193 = 226.3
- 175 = 301.6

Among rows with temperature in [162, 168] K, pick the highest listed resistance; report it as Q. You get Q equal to 288.6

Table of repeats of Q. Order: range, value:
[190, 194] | 230.1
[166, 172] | 290.4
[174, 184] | 301.6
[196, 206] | 223.8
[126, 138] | 189.9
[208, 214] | 213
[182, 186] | 298.8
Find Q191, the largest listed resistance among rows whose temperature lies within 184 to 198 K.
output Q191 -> 277.5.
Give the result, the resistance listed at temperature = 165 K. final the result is 286.4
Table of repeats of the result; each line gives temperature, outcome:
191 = 230.1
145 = 163.4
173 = 287.6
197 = 214.9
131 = 154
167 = 285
